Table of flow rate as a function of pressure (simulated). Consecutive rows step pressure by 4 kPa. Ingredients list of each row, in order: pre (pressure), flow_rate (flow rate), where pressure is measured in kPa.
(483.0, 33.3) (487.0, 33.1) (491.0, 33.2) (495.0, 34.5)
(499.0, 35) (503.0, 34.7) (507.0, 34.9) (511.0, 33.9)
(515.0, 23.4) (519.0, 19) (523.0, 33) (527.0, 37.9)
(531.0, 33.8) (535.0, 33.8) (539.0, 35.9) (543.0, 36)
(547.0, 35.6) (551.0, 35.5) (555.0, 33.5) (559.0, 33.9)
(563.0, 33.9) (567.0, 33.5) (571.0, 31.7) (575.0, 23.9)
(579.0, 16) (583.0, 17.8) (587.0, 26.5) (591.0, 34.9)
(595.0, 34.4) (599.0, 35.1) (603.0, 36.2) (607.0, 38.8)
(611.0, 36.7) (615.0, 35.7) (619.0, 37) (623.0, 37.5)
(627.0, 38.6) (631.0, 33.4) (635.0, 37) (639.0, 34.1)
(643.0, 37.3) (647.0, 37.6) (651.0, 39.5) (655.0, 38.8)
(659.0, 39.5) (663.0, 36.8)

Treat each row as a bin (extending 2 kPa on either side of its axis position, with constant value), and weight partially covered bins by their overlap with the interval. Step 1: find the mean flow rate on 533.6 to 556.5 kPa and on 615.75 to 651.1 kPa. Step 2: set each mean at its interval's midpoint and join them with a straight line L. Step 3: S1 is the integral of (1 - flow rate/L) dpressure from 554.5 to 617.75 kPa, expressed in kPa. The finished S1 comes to 7.8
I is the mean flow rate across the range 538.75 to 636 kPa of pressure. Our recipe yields 33.1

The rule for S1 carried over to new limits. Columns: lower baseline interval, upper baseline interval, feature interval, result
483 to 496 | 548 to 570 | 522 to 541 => -0.66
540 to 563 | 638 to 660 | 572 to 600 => 7.13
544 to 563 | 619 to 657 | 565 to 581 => 4.04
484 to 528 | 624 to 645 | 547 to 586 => 5.42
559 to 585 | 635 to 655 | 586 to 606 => -2.51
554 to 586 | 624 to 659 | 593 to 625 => -3.42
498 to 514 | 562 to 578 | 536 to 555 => -2.52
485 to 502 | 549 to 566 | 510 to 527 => 2.93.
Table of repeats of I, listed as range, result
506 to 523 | 28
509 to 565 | 32.8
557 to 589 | 27.1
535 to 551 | 35.5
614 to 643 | 36.3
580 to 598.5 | 28.3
